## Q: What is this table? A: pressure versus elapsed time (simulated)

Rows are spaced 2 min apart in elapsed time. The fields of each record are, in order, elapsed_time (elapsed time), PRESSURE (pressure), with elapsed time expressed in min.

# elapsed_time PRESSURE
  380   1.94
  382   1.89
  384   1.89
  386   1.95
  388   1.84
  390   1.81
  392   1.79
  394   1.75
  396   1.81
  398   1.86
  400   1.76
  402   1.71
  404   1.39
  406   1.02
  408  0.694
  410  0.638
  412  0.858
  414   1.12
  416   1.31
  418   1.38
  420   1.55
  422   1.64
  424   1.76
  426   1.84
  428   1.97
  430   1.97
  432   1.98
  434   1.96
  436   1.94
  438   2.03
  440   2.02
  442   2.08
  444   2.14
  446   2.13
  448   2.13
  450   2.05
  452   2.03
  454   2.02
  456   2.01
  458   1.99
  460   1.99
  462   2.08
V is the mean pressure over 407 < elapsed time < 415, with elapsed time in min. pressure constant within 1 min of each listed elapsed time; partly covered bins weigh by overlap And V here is 0.828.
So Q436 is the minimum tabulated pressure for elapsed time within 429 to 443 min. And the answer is 1.94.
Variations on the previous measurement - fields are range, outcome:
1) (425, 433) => 1.84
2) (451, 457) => 2.01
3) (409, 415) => 0.638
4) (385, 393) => 1.79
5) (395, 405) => 1.39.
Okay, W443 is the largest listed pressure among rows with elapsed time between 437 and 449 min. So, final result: 2.14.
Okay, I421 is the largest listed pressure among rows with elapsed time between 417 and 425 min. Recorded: 1.76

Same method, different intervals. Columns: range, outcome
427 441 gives 2.03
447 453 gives 2.13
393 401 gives 1.86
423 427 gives 1.84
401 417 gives 1.71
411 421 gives 1.55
